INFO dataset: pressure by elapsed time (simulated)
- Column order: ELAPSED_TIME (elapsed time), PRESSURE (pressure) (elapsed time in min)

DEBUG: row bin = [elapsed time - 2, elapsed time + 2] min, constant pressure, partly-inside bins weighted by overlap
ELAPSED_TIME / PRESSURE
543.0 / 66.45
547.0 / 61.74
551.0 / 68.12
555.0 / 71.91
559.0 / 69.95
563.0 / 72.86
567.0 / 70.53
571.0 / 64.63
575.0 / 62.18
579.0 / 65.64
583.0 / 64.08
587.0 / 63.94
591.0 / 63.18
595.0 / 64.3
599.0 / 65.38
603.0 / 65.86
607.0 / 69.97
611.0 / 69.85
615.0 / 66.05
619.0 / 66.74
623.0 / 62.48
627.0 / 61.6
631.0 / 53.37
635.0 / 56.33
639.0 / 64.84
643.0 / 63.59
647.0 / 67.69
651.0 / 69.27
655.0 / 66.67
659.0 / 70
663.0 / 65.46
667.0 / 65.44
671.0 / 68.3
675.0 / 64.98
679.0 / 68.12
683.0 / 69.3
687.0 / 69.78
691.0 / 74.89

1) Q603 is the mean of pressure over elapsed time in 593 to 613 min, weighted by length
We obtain 67.1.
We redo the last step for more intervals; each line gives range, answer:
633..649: 63.1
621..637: 58.4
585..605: 64.5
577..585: 64.9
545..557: 67.3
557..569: 71.1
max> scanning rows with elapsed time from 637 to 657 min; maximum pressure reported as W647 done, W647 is 69.27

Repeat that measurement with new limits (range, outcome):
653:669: 70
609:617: 69.85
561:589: 72.86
